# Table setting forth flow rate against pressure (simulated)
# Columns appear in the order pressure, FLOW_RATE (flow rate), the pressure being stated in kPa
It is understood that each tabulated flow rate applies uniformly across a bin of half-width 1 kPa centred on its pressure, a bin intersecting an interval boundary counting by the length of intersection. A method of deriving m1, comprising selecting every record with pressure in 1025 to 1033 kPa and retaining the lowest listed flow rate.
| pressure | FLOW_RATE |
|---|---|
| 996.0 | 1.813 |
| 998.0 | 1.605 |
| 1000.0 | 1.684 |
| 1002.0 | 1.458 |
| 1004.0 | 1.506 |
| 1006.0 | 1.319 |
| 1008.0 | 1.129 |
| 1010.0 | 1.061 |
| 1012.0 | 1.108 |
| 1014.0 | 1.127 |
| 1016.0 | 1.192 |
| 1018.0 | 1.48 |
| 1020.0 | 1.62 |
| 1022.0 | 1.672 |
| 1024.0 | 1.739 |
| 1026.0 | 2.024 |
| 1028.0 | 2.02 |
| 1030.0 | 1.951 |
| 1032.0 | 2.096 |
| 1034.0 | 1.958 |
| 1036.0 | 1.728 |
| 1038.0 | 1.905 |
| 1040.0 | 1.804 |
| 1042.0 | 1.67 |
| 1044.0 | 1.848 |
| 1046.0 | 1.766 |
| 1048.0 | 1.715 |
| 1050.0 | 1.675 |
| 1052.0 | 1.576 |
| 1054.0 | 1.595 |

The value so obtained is 1.951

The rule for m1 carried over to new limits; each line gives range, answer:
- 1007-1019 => 1.061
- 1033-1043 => 1.67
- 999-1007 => 1.319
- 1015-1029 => 1.192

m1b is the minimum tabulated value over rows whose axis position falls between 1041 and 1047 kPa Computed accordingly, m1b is 1.67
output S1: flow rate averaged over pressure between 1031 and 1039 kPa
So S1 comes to 1.92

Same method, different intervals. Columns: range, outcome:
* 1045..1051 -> 1.72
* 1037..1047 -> 1.8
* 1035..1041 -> 1.81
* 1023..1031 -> 1.93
